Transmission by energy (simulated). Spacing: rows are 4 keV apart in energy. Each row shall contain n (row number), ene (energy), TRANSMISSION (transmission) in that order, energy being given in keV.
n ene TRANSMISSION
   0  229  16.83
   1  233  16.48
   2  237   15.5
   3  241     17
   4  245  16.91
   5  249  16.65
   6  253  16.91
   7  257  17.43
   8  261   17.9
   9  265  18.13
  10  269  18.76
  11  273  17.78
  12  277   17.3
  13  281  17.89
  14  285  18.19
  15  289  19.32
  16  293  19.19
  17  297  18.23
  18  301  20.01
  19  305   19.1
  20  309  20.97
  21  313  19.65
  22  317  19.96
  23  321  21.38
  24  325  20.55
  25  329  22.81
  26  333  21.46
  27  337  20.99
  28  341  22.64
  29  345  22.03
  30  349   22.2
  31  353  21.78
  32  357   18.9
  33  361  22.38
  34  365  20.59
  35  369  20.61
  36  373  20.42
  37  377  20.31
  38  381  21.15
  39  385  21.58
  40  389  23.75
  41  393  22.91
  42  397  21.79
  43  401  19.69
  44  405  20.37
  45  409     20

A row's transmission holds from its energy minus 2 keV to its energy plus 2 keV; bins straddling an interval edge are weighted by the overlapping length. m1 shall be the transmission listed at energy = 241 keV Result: 17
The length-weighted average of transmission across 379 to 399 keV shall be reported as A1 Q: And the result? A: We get 22.2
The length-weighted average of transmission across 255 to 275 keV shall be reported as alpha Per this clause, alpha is 18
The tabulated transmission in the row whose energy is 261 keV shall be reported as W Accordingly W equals 17.9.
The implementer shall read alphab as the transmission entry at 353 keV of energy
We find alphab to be 21.78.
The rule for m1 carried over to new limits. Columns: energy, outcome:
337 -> 20.99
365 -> 20.59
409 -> 20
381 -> 21.15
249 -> 16.65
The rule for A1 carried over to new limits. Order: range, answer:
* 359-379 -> 20.9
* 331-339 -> 21.2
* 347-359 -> 21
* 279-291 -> 18.5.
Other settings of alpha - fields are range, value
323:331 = 21.7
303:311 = 20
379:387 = 21.4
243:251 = 16.8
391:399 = 22.4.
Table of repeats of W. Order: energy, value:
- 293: 19.19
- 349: 22.2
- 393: 22.91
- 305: 19.1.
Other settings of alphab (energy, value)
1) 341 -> 22.64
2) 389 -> 23.75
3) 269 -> 18.76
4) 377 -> 20.31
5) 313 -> 19.65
